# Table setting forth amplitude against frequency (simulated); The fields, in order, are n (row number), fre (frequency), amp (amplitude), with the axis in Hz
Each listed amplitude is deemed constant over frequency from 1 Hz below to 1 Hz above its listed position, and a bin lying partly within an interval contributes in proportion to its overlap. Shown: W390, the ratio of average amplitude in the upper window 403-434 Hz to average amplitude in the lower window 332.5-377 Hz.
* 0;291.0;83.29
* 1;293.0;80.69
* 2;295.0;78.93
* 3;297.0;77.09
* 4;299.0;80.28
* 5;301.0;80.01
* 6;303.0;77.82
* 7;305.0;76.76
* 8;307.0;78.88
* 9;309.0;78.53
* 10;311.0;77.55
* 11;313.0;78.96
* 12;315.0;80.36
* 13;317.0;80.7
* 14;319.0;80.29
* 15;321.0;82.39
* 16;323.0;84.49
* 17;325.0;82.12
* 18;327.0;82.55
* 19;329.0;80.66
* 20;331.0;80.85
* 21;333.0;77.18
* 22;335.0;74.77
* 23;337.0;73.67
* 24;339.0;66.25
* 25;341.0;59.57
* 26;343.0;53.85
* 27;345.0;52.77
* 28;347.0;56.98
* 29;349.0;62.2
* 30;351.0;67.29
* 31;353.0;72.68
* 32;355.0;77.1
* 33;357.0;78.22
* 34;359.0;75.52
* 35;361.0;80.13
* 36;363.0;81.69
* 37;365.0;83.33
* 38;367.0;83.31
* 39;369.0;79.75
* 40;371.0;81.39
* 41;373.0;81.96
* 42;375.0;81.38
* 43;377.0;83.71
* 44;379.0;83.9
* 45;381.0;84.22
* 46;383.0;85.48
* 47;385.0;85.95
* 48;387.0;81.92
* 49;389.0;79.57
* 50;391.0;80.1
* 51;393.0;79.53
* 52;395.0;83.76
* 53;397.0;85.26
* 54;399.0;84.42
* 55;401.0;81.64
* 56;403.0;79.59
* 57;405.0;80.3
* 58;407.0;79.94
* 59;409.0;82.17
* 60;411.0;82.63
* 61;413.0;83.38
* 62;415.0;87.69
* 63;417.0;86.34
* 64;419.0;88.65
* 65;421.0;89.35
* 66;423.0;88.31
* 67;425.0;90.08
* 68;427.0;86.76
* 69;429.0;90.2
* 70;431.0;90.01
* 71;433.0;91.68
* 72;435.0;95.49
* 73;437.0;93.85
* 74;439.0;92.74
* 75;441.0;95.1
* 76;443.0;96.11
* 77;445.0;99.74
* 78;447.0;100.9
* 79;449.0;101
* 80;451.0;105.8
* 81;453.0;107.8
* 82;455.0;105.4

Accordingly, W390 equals 1.18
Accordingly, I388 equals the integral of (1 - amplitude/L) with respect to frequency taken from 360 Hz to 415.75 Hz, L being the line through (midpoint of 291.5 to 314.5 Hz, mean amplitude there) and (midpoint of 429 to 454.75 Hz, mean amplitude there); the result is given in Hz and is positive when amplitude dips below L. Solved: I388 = 4.8 Hz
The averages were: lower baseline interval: 78.8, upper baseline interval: 97.5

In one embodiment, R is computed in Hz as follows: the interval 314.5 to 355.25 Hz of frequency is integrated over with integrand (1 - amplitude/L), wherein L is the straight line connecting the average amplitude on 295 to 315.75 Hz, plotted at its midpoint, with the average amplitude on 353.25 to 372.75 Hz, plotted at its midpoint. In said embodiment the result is 3.4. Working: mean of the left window 78.6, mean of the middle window 72.6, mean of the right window 79.8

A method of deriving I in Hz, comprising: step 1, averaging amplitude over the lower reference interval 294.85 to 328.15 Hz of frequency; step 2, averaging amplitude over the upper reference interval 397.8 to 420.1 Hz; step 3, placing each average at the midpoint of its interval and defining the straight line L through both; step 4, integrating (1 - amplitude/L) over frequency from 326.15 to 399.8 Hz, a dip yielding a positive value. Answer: 4.5 Hz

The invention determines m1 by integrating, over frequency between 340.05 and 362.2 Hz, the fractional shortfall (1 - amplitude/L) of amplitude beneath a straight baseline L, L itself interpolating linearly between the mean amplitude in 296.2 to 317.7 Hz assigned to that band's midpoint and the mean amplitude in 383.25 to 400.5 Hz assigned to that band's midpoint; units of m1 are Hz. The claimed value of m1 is 3.8 Hz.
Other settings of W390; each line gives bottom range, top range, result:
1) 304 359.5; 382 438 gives 1.16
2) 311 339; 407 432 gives 1.09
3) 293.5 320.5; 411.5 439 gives 1.13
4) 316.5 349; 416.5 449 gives 1.27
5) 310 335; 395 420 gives 1.04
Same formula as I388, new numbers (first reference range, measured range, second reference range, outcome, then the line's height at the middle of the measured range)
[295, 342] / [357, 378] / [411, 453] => 0.81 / 84.3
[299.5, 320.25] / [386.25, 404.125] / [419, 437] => 1.12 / 87.2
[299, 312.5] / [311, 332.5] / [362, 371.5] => -0.46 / 79.3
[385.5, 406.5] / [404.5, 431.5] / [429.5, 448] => 0.72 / 88.5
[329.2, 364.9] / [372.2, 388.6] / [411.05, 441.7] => -1.00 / 78.6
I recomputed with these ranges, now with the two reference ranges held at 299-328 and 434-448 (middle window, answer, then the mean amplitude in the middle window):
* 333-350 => 4.1 Hz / 63.4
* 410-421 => 0.8 Hz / 86.1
